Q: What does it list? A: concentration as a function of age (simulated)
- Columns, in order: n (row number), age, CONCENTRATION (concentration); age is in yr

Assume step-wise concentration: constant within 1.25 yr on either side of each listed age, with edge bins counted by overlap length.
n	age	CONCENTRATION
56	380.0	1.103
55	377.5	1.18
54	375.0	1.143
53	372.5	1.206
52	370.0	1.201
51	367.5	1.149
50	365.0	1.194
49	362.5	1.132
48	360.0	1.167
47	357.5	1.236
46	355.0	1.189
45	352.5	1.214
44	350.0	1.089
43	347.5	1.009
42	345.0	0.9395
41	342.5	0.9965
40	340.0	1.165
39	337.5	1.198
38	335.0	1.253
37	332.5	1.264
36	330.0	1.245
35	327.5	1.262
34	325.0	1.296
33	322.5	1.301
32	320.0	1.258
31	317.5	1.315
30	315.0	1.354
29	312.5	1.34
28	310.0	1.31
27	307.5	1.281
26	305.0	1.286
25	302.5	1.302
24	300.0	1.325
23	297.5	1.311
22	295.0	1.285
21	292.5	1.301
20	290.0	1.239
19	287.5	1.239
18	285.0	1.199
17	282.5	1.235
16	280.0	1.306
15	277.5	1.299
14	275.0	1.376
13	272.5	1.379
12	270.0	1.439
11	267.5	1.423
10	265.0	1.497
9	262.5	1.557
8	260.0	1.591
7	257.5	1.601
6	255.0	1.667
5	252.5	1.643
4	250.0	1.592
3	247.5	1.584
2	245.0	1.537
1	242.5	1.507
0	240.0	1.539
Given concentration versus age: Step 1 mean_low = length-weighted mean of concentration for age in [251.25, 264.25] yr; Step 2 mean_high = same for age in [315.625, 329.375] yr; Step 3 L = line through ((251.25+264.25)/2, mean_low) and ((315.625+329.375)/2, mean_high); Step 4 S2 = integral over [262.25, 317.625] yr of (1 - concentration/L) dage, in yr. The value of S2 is 4.6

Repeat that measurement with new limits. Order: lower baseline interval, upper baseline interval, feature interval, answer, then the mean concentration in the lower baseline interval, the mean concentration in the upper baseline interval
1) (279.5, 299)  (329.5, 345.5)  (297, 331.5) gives -2.6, 1.26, 1.16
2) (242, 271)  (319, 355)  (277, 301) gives 2.2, 1.56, 1.18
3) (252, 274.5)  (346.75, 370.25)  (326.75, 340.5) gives 0.2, 1.52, 1.16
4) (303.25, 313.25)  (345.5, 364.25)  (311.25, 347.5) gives 0.3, 1.3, 1.14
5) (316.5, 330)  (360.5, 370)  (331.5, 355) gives 1.9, 1.28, 1.16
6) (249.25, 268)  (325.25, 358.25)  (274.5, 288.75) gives 1.9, 1.58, 1.16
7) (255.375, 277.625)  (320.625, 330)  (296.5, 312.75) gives 0.5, 1.48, 1.28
